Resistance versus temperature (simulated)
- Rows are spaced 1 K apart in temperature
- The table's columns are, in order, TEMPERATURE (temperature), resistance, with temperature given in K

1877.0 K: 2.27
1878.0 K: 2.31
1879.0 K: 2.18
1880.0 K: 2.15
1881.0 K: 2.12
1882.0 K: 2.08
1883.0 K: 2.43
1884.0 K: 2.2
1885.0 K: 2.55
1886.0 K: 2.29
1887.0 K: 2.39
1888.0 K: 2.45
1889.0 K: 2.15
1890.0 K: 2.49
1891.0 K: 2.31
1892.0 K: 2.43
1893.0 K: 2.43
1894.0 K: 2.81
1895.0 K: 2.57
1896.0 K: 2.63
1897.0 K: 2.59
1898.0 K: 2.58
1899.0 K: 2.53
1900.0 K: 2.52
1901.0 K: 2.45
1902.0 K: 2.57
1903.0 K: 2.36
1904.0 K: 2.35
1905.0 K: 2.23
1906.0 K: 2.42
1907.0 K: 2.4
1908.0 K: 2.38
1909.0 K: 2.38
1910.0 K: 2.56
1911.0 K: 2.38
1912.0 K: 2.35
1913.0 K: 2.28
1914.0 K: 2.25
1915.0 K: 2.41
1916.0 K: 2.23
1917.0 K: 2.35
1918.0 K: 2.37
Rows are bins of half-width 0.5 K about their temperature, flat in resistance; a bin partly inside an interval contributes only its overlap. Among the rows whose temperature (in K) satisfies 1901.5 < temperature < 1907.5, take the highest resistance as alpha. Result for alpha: 2.57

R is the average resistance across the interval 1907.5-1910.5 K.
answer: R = 2.44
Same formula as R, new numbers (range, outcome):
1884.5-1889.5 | 2.37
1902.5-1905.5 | 2.31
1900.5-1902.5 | 2.51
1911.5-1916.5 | 2.3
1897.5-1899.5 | 2.55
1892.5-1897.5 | 2.61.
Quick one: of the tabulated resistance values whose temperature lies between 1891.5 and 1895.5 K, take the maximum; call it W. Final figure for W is 2.81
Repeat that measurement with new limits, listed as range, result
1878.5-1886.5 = 2.55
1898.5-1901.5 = 2.53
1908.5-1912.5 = 2.56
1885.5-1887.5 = 2.39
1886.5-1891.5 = 2.49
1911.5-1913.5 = 2.35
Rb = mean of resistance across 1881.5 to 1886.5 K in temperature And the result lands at 2.31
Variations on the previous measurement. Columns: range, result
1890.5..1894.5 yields 2.5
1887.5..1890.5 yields 2.36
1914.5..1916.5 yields 2.32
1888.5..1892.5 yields 2.35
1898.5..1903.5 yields 2.49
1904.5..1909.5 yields 2.36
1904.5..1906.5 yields 2.33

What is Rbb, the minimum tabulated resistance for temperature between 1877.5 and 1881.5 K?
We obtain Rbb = 2.12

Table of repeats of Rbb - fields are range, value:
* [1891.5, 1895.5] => 2.43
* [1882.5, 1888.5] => 2.2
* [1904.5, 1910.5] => 2.23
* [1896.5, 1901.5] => 2.45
